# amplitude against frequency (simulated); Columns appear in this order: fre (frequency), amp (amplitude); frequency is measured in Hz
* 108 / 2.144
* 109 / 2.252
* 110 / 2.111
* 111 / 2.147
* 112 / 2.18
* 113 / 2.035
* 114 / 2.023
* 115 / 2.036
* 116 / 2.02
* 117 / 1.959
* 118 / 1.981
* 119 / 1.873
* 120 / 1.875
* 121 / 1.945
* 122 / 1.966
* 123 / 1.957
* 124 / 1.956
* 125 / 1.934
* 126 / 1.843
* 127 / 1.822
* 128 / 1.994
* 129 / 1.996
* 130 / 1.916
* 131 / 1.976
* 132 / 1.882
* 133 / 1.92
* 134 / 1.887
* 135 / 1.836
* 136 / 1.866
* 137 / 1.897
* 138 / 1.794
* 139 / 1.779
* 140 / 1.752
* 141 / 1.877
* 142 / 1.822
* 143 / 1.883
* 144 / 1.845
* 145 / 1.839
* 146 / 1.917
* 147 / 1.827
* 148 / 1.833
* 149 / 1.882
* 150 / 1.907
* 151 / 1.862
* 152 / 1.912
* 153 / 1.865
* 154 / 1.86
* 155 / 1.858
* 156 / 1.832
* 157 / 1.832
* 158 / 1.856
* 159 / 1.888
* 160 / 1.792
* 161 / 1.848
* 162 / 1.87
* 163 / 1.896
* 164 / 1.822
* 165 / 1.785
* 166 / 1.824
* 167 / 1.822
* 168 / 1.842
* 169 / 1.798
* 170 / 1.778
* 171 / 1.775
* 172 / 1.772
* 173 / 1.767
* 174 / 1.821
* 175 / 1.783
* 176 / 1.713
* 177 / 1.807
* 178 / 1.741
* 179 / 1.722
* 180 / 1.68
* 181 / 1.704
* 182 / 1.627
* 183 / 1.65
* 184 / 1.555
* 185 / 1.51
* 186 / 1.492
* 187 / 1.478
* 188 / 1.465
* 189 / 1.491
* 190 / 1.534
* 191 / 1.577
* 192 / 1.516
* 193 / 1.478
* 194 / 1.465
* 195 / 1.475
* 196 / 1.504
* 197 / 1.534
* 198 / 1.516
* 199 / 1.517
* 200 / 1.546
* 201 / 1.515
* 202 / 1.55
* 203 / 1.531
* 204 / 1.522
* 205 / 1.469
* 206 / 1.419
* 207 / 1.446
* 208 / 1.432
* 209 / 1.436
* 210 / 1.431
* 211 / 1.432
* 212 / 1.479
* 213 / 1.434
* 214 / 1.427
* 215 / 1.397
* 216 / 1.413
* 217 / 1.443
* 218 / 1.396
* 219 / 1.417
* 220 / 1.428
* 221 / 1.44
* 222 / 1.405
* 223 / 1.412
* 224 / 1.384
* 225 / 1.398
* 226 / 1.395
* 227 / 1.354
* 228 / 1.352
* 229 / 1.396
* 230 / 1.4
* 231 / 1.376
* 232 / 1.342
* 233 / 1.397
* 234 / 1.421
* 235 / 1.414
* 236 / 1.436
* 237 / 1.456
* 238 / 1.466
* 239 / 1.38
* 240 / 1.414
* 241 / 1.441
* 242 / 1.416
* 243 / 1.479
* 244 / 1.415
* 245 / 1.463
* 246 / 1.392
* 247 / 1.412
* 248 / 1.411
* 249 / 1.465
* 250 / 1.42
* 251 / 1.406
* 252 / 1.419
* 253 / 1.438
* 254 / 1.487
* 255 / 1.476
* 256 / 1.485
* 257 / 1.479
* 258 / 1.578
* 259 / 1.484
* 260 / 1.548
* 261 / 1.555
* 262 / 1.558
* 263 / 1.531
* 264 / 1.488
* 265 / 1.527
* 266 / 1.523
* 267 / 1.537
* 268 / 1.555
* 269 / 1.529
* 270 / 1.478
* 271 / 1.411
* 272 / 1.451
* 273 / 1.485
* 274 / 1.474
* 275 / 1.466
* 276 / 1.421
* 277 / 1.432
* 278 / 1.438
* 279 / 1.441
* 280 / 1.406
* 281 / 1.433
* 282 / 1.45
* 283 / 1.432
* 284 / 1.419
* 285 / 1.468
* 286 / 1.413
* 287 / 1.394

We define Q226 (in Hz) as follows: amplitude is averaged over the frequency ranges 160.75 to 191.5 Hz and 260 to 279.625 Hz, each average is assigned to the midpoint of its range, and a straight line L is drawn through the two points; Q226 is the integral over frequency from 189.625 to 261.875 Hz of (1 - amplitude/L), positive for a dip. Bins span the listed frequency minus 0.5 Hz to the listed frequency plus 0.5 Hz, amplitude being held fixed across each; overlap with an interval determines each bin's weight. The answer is 6.4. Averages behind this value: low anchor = 1.71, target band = 1.45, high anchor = 1.49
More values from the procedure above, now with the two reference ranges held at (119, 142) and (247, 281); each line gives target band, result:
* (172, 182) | 0.0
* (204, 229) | 3.2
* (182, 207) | 2.6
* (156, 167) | -0.3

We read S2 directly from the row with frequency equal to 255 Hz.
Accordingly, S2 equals 1.476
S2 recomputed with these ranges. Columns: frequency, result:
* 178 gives 1.741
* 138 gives 1.794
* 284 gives 1.419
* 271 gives 1.411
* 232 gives 1.342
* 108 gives 2.144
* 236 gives 1.436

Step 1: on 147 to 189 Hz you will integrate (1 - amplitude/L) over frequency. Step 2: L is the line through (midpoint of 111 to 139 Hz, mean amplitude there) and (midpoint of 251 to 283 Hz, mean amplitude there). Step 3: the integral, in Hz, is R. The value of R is 0.9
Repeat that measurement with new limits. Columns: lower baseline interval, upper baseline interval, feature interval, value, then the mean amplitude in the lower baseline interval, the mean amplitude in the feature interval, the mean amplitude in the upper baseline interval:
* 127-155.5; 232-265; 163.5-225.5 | 3.9 Hz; 1.87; 1.56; 1.46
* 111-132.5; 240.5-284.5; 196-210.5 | 1.6 Hz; 1.96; 1.49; 1.47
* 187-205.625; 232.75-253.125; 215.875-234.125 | 0.8 Hz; 1.51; 1.4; 1.43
